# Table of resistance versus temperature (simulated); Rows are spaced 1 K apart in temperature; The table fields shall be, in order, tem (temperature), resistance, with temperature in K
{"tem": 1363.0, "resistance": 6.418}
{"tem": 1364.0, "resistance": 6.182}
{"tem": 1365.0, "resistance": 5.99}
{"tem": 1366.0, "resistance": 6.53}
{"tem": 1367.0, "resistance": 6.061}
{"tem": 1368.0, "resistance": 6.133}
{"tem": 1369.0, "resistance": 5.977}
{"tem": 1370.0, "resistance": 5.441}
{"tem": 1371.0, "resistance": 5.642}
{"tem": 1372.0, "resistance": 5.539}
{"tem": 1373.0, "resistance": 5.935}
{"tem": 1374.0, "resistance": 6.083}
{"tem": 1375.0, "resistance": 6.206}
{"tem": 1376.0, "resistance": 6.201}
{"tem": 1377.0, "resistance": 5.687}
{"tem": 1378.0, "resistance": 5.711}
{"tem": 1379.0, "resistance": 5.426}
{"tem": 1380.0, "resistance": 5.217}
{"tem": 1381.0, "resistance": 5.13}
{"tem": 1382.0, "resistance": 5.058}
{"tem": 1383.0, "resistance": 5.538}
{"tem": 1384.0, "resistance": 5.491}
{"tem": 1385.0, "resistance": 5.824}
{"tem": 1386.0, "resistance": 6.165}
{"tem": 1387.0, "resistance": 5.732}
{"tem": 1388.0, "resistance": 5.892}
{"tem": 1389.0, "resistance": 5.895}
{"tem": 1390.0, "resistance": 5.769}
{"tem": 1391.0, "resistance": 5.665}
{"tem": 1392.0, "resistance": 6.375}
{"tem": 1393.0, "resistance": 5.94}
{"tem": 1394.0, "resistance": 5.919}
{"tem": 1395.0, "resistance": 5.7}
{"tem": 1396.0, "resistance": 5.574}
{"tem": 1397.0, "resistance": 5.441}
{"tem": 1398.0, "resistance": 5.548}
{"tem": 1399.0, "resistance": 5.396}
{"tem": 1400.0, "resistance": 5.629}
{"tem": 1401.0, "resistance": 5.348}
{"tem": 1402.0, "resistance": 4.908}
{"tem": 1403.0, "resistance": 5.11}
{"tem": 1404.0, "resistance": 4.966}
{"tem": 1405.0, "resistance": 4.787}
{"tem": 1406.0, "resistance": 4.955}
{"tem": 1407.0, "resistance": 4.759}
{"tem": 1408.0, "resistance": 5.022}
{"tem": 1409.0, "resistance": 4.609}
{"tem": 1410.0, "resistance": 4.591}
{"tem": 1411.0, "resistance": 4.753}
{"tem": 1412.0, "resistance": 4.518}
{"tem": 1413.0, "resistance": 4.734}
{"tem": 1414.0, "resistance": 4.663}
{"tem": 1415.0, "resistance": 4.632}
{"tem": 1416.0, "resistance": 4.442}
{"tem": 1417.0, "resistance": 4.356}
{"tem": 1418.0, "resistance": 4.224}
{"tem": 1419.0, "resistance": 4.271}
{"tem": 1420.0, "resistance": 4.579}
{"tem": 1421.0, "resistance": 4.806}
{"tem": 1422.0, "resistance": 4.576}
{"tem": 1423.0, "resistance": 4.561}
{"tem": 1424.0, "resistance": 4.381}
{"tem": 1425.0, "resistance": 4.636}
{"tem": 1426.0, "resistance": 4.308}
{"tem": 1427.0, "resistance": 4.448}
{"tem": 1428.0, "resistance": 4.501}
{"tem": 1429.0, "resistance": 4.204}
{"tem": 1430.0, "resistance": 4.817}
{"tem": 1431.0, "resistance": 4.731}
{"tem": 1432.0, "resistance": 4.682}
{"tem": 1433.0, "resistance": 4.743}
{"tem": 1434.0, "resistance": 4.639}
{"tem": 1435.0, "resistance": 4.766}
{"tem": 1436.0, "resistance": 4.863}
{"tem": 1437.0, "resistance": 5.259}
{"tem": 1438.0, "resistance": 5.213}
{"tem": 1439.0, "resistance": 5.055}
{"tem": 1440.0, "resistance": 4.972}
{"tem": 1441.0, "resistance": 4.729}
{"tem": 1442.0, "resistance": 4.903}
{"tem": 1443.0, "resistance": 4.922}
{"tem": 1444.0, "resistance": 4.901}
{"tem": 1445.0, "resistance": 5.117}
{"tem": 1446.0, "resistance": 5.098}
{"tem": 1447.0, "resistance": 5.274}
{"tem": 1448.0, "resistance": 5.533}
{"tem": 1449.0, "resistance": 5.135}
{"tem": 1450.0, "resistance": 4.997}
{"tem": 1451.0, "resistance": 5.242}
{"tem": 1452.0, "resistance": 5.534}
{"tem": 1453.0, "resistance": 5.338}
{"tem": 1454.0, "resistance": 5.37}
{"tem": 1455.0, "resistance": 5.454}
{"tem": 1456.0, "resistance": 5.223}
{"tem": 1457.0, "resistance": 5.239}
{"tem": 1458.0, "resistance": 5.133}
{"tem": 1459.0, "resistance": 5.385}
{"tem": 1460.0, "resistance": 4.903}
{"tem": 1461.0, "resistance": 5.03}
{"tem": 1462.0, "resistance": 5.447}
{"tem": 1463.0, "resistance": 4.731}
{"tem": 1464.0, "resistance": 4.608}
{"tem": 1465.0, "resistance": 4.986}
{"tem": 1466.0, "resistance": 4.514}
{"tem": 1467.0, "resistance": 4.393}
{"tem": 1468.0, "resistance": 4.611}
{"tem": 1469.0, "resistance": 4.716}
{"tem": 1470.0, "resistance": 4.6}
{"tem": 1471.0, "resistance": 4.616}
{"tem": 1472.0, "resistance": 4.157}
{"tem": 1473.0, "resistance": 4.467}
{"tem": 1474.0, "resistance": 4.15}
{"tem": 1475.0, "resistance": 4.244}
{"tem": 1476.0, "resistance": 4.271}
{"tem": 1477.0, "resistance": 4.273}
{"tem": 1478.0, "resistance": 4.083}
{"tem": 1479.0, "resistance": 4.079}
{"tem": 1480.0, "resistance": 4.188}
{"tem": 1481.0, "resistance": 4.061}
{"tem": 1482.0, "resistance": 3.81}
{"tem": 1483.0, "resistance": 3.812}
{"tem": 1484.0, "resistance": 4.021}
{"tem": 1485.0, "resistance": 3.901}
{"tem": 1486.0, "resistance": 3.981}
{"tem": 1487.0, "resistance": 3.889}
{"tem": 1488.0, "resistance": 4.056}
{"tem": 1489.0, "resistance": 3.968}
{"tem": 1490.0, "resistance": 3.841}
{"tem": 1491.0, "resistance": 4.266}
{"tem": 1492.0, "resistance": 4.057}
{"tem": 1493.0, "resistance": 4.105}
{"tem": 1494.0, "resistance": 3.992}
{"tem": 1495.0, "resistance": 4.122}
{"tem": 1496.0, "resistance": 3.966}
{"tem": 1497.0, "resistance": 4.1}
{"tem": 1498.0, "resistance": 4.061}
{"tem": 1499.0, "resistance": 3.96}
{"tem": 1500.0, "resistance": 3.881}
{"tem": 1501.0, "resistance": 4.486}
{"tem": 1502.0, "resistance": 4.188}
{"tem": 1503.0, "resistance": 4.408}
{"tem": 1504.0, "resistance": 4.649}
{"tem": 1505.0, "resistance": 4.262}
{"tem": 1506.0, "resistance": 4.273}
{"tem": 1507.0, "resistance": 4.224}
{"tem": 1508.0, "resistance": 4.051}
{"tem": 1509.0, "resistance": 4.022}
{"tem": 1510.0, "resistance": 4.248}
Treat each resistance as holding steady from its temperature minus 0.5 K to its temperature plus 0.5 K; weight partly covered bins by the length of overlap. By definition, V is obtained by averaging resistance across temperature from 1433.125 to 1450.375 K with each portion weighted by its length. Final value 5.02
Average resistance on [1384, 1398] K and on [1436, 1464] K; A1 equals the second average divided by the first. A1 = 0.9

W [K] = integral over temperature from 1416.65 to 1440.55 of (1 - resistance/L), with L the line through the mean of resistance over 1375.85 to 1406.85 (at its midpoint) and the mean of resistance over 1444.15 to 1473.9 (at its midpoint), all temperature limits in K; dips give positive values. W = 2.6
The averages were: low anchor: 5.53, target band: 4.65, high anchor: 4.98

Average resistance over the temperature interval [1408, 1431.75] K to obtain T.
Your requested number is 4.55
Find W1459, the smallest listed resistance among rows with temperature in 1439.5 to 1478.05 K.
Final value 4.083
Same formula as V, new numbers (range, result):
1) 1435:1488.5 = 4.73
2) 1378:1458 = 5.08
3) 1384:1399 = 5.79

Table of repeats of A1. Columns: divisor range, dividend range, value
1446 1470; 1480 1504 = 0.80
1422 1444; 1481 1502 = 0.85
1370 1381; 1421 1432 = 0.79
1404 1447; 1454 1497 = 0.94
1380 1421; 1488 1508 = 0.80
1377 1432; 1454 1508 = 0.86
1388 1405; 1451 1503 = 0.80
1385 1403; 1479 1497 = 0.70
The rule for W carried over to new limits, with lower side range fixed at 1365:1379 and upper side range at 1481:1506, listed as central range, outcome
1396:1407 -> 0.5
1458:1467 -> -0.8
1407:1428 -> 2.7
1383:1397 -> -0.4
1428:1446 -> 0.3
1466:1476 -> 0.0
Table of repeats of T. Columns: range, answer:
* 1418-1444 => 4.7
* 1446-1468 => 5.11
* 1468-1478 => 4.38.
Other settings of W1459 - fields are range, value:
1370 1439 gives 4.204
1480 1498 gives 3.81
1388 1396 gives 5.574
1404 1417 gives 4.356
